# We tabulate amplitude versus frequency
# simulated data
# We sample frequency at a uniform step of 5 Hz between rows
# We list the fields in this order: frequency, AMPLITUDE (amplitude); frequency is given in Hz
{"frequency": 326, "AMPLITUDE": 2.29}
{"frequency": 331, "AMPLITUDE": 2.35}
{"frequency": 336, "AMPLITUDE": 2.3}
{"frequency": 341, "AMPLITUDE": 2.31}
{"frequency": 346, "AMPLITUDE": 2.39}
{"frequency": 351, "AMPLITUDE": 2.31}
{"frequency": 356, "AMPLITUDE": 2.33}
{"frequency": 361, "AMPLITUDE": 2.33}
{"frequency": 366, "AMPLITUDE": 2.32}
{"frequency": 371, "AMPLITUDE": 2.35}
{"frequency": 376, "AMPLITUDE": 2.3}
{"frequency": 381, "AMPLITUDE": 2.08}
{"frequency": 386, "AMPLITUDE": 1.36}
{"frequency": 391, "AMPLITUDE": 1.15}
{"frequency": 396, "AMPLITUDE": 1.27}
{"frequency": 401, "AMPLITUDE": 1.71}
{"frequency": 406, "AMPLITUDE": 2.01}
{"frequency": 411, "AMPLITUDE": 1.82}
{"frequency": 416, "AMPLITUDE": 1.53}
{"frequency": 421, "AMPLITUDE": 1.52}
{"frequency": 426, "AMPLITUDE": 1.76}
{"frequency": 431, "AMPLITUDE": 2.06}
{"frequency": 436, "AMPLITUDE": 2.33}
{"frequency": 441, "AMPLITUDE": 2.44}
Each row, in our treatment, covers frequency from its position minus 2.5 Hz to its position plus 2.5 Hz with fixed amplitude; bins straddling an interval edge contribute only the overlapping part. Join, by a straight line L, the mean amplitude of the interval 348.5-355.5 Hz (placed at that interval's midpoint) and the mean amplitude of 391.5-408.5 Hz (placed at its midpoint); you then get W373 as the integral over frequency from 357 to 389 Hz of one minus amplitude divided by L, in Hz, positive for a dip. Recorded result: -1.6 Hz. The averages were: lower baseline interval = 2.32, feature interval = 2.12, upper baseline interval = 1.6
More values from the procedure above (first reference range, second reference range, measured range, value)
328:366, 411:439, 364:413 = 5.84 Hz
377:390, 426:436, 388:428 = 6.42 Hz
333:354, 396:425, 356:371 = -1.38 Hz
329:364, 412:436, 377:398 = 5.36 Hz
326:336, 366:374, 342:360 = -0.07 Hz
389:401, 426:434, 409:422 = 0.56 Hz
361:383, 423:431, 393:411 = 3.17 Hz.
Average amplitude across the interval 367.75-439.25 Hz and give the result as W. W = 1.82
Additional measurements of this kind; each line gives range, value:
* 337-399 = 2.05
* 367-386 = 2.13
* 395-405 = 1.6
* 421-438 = 1.96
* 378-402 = 1.52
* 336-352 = 2.33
